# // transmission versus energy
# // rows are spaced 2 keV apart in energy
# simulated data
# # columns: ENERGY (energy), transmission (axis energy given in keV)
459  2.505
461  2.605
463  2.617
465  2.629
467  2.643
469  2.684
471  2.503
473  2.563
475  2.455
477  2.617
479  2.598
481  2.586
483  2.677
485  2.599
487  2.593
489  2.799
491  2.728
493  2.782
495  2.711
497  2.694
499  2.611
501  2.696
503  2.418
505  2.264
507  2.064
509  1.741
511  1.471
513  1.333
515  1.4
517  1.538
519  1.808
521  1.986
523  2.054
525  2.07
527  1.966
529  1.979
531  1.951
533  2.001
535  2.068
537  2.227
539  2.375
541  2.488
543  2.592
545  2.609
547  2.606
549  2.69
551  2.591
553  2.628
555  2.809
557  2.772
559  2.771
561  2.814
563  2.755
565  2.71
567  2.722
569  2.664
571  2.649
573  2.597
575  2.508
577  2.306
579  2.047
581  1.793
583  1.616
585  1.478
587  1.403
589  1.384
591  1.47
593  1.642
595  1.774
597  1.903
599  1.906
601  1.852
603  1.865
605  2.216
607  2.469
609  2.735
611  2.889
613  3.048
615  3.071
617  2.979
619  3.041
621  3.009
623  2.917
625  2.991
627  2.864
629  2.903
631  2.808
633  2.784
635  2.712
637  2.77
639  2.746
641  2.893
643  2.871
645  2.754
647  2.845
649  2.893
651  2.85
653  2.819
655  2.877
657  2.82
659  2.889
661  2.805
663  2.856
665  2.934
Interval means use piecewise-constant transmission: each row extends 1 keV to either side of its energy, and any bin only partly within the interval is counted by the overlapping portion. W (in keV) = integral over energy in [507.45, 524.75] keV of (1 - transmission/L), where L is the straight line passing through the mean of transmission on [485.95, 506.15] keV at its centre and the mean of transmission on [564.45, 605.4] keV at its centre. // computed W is 5.5 keV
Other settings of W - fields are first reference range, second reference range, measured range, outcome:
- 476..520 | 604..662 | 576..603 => 9.36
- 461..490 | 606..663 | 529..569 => 2.97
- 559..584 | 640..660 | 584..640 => 5.34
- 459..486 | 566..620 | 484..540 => 6.82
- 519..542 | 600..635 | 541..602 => 2.38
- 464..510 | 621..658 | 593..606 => 4.08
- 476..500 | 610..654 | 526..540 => 3.35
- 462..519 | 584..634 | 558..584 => -0.87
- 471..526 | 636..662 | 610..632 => -1.80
